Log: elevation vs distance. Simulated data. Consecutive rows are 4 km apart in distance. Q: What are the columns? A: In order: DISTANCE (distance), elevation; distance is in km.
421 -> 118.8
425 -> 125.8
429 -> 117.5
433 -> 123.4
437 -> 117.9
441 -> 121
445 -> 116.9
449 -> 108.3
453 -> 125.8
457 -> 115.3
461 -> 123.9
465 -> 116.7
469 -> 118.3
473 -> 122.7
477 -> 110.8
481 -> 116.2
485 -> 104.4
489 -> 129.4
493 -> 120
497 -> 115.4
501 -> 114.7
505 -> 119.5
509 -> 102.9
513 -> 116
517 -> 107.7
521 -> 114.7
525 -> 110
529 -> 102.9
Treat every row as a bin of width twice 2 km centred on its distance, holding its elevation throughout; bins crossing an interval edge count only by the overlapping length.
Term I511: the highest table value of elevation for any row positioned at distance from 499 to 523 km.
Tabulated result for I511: 119.5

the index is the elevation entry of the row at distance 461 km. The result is 123.9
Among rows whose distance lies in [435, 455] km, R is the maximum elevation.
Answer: 125.8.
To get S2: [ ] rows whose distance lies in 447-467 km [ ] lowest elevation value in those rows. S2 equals 108.3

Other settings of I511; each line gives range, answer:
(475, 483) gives 116.2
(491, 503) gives 120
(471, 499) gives 129.4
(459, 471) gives 123.9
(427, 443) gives 123.4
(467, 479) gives 122.7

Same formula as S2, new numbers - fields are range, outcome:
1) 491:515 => 102.9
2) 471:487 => 104.4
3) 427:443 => 117.5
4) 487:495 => 120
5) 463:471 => 116.7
